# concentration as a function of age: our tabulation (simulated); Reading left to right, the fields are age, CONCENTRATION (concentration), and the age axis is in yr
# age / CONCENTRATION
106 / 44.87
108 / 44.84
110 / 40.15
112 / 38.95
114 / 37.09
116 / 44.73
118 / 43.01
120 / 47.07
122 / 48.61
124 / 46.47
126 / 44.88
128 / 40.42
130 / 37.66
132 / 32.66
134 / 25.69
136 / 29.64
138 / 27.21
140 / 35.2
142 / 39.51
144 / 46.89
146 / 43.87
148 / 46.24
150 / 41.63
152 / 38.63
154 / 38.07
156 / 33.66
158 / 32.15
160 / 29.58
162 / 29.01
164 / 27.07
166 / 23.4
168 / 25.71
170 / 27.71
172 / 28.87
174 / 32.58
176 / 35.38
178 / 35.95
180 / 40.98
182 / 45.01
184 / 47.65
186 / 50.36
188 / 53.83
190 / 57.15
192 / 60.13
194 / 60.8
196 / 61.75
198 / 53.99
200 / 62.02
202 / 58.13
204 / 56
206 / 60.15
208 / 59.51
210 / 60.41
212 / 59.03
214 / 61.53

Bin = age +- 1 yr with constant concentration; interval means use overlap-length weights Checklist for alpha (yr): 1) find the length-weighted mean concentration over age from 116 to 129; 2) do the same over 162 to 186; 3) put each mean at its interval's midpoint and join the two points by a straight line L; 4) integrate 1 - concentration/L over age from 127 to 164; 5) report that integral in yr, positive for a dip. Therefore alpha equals 4.0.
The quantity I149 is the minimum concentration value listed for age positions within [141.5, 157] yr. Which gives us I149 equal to 33.66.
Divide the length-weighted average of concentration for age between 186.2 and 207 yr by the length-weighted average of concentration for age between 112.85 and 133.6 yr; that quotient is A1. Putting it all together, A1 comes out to 1.39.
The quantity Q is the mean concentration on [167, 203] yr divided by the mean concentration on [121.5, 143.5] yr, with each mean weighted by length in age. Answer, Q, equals 1.26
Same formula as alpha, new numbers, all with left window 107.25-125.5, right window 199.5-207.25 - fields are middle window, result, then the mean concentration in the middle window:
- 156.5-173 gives 7.58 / 28.1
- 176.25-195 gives 2.11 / 49.6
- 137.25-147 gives 1.88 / 38.8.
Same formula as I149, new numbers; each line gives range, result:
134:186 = 23.4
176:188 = 35.38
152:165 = 27.07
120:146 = 25.69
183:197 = 47.65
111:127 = 37.09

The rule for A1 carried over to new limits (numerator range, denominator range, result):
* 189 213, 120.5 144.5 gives 1.56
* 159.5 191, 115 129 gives 0.82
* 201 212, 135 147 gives 1.59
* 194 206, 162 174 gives 2.15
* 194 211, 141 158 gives 1.46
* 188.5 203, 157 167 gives 2.09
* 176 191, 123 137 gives 1.26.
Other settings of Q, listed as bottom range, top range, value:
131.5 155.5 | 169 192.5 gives 1.15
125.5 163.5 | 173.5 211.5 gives 1.45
